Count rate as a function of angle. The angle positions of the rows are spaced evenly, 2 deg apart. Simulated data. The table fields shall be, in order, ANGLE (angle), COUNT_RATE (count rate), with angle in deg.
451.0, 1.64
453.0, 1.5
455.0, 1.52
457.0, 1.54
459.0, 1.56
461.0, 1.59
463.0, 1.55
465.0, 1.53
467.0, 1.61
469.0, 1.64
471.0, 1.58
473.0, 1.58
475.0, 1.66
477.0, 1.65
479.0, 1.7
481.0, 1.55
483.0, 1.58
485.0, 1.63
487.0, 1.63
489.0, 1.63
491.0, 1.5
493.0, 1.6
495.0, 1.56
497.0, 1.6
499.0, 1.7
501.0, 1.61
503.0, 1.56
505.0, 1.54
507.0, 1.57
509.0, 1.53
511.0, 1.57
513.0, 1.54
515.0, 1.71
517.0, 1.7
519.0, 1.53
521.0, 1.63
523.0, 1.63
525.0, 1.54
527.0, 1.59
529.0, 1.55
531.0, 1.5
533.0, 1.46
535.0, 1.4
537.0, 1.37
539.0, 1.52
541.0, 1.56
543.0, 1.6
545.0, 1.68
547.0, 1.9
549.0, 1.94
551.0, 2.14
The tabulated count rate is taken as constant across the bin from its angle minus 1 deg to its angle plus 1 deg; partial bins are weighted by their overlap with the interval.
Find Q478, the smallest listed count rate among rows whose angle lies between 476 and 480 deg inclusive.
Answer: 1.65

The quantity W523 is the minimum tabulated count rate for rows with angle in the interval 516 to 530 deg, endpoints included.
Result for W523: 1.53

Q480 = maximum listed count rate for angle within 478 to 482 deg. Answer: 1.7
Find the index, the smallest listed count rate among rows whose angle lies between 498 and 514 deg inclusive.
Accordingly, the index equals 1.53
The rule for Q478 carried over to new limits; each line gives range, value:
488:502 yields 1.5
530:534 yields 1.46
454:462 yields 1.52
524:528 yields 1.54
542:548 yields 1.6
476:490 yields 1.55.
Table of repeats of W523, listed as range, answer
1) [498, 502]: 1.61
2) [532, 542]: 1.37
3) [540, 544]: 1.56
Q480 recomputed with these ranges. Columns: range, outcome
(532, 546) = 1.68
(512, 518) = 1.71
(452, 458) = 1.54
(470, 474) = 1.58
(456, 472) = 1.64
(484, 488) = 1.63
